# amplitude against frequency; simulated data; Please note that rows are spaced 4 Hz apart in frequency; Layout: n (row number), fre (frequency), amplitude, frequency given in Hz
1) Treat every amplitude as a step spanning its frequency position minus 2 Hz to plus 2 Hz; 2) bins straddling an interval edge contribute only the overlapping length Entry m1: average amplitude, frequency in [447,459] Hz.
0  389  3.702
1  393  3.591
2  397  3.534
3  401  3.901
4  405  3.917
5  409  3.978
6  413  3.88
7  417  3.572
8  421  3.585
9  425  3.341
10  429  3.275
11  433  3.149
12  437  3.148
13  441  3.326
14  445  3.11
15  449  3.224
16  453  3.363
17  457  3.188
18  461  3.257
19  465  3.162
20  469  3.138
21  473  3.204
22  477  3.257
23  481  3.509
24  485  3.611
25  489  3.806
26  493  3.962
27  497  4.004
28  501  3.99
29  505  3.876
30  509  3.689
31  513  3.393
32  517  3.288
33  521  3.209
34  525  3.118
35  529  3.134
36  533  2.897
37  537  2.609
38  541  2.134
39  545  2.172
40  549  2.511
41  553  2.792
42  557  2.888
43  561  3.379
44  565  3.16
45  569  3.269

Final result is 3.26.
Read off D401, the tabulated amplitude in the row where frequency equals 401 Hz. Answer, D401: 3.901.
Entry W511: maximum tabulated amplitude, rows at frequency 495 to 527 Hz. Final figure 4.004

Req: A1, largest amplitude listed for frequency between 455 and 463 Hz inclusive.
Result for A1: 3.257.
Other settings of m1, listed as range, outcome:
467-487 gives 3.34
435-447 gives 3.19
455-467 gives 3.2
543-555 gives 2.49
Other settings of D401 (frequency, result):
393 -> 3.591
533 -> 2.897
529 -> 3.134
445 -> 3.11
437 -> 3.148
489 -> 3.806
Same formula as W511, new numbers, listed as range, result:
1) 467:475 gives 3.204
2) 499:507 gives 3.99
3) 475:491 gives 3.806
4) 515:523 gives 3.288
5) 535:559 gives 2.888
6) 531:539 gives 2.897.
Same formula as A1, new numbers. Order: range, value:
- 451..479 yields 3.363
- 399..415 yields 3.978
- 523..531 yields 3.134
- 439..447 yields 3.326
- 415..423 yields 3.585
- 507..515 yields 3.689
